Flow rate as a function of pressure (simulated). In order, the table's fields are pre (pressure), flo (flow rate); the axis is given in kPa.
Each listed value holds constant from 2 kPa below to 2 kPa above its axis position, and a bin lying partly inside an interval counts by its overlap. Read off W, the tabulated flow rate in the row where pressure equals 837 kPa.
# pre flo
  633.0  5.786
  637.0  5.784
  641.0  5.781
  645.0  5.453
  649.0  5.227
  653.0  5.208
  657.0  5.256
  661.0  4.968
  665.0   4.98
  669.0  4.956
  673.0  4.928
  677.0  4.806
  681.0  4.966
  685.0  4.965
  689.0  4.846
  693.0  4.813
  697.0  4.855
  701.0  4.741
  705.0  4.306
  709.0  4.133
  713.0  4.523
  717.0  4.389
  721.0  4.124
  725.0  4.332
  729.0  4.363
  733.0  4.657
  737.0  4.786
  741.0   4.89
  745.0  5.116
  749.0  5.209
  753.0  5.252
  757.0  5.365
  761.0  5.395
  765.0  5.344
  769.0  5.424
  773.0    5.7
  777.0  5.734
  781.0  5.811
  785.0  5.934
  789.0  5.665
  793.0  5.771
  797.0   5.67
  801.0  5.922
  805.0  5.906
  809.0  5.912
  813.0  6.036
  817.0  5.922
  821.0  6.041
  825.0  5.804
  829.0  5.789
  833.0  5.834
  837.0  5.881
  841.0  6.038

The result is 5.881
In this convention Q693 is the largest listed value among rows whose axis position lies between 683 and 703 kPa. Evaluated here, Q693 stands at 4.965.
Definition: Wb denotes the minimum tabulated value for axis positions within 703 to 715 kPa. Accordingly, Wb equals 4.133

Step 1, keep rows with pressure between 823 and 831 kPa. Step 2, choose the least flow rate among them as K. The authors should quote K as 5.789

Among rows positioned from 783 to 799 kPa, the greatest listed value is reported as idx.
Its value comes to 5.934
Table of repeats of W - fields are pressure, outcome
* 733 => 4.657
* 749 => 5.209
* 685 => 4.965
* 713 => 4.523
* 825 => 5.804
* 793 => 5.771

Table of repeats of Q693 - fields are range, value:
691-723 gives 4.855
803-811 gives 5.912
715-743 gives 4.89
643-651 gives 5.453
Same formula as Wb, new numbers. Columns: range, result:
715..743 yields 4.124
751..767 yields 5.252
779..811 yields 5.665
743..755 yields 5.116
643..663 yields 4.968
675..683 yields 4.806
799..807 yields 5.906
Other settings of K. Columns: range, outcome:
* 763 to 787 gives 5.344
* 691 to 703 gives 4.741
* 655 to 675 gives 4.928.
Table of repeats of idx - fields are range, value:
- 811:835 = 6.041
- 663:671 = 4.98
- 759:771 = 5.424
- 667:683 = 4.966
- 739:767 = 5.395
